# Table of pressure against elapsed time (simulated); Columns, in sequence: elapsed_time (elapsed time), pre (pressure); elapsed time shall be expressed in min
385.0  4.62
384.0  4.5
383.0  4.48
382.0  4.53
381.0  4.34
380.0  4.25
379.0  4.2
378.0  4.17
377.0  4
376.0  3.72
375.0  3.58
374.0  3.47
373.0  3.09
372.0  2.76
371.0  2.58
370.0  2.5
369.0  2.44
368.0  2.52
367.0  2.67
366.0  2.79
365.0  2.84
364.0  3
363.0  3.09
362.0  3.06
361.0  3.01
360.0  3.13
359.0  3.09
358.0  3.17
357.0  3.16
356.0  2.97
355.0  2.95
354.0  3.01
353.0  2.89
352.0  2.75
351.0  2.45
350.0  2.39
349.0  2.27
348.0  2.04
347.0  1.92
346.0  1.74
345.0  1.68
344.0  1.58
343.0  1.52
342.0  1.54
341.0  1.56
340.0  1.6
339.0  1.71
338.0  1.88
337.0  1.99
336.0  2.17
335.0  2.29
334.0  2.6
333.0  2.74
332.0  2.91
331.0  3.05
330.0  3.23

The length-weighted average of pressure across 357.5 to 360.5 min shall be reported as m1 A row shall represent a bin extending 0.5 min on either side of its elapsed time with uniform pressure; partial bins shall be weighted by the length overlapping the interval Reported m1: 3.13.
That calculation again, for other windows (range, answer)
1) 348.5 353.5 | 2.55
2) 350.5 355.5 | 2.81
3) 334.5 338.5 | 2.08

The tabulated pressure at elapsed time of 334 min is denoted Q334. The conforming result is 2.6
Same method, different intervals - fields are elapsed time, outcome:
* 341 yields 1.56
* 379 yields 4.2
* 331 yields 3.05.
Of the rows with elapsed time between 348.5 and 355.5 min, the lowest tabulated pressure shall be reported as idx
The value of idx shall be 2.27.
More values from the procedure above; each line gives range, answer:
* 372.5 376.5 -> 3.09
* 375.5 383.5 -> 3.72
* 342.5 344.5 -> 1.52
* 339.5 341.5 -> 1.56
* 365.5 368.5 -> 2.52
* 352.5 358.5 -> 2.89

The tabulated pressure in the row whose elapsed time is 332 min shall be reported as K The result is 2.91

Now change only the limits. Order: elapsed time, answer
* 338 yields 1.88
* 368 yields 2.52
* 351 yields 2.45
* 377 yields 4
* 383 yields 4.48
